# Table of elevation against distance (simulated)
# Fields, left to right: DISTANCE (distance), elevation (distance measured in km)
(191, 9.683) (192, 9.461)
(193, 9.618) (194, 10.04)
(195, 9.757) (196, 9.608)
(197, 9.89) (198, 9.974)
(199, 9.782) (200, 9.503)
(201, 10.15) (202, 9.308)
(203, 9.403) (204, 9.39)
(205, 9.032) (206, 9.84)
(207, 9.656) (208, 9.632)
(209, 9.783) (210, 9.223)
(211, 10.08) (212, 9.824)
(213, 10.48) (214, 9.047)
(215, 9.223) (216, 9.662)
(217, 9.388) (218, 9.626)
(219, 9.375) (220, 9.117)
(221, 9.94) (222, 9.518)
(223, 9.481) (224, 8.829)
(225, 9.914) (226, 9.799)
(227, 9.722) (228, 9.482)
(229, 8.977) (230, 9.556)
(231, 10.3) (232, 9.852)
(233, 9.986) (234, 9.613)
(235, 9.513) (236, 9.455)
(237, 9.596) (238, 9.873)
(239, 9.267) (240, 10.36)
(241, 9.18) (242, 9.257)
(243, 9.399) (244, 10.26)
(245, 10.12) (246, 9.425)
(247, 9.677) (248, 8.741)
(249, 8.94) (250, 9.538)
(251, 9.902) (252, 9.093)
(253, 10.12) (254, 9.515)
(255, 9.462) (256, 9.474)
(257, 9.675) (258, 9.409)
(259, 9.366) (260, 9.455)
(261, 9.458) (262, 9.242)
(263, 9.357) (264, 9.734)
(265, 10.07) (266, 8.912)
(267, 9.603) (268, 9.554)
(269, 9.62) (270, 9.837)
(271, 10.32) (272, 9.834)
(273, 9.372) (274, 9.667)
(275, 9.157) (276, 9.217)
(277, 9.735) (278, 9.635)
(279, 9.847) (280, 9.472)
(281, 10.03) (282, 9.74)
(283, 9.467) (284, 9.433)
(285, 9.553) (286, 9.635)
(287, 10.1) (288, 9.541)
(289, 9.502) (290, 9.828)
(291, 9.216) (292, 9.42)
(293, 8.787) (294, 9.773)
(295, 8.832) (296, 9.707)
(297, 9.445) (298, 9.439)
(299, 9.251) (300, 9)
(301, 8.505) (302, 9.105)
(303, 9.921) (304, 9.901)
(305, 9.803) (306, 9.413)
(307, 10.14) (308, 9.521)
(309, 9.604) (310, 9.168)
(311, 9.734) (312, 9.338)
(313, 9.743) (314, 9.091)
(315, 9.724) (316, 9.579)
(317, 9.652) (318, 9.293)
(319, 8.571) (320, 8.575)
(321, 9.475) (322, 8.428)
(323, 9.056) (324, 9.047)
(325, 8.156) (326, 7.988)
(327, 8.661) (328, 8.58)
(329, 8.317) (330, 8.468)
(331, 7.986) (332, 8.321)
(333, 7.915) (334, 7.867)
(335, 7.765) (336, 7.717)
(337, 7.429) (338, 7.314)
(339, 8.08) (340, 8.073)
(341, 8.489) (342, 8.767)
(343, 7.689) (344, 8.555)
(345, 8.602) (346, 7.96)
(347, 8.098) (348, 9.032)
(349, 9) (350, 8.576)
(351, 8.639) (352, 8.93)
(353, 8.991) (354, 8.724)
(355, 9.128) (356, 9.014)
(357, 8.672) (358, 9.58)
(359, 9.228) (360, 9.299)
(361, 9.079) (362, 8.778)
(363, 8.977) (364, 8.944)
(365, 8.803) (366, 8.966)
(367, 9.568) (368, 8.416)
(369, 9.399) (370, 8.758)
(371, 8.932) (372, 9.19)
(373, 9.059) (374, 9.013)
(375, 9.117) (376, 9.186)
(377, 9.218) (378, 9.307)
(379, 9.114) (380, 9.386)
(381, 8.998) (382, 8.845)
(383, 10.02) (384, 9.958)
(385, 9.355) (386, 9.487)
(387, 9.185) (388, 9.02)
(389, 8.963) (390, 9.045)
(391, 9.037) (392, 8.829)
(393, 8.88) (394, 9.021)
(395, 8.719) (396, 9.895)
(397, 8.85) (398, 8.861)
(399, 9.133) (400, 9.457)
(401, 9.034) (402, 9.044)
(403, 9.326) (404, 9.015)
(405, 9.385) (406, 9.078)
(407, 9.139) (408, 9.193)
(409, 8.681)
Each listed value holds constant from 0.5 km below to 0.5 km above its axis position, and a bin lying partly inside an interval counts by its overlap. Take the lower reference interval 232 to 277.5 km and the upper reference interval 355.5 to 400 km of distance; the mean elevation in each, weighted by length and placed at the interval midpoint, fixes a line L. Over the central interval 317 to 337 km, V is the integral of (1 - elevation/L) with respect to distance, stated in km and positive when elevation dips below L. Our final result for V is 1.9 km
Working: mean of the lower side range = 9.57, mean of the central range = 8.44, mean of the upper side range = 9.12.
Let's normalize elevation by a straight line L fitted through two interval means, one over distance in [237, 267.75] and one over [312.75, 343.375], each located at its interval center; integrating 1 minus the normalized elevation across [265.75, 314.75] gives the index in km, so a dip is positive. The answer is -2.8 km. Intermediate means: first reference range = 9.53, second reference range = 8.5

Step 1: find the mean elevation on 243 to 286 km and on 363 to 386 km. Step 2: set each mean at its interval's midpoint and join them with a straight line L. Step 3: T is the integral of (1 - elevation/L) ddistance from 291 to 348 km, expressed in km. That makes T 3.2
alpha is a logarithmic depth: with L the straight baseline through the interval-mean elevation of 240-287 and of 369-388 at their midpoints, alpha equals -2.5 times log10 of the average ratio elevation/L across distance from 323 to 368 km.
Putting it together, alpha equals 0.09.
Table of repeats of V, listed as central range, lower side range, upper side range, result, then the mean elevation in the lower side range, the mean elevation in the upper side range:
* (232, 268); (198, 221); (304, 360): -0.90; 9.59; 8.77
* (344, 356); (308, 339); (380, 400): 0.24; 8.69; 9.18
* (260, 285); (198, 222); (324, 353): -1.79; 9.59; 8.28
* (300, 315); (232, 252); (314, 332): -0.92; 9.58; 8.79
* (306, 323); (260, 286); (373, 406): 0.18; 9.59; 9.17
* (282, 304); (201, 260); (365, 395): -0.08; 9.57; 9.13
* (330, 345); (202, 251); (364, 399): 1.98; 9.57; 9.13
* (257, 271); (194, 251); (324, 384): -0.34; 9.6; 8.7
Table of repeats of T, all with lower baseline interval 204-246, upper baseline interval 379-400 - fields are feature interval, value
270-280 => -0.17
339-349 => 0.99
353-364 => 0.26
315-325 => 0.32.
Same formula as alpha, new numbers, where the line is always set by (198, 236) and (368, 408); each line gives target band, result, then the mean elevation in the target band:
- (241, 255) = -0.001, 9.52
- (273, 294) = -0.014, 9.55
